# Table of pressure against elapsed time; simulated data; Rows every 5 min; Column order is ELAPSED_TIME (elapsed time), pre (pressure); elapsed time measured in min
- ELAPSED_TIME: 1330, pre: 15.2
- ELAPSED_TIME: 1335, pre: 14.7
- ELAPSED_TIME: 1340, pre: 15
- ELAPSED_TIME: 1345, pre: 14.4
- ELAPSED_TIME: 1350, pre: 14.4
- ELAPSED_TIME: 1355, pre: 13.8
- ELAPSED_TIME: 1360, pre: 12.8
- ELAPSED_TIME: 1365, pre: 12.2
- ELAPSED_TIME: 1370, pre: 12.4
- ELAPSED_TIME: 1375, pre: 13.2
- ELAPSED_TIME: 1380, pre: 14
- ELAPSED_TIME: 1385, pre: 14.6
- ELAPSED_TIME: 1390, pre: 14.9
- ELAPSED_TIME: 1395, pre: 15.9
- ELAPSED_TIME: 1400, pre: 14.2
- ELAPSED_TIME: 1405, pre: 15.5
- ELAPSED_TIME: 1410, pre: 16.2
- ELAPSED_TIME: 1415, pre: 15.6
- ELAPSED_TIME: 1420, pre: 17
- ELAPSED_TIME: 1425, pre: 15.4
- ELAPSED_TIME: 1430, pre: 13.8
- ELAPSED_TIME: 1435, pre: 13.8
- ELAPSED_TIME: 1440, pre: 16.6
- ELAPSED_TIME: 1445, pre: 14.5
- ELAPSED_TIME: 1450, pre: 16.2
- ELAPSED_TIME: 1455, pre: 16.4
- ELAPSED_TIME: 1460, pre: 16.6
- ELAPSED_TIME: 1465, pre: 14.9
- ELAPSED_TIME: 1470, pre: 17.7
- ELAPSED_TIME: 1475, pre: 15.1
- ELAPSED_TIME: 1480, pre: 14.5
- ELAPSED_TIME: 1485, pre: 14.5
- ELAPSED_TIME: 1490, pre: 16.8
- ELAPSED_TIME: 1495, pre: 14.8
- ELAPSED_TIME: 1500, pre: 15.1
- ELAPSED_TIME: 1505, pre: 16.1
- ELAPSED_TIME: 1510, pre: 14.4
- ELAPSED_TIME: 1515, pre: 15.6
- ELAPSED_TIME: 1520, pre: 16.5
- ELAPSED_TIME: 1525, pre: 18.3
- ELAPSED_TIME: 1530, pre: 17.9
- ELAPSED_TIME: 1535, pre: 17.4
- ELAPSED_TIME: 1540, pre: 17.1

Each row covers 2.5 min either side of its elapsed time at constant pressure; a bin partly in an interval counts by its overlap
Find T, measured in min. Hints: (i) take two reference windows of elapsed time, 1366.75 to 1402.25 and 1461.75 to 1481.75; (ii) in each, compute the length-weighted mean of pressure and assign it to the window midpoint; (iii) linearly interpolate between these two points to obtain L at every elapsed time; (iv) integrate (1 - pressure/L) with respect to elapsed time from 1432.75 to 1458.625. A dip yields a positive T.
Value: -0.6 min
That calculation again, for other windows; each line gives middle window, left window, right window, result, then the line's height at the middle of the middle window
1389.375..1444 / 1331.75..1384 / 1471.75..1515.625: -3.66 min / 14.4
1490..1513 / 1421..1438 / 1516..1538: 1.88 min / 16.7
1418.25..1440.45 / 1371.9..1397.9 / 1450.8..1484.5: 0.05 min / 15.2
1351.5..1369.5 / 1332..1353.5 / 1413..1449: 2.17 min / 14.7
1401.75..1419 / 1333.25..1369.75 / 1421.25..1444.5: -1.36 min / 14.7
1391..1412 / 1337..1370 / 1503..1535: -1.28 min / 14.5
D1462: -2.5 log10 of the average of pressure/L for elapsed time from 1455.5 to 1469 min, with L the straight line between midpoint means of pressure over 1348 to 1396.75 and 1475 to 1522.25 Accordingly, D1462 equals -0.08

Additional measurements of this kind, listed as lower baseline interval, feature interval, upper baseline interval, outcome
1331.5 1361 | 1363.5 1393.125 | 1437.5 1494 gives 0.08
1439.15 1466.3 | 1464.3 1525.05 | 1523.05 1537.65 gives 0.09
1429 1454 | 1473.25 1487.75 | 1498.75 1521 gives 0.05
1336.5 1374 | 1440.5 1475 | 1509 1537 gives -0.03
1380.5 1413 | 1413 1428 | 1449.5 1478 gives -0.03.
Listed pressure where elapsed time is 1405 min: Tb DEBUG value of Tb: 15.5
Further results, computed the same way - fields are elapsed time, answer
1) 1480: 14.5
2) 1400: 14.2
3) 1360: 12.8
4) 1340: 15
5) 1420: 17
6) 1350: 14.4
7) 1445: 14.5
